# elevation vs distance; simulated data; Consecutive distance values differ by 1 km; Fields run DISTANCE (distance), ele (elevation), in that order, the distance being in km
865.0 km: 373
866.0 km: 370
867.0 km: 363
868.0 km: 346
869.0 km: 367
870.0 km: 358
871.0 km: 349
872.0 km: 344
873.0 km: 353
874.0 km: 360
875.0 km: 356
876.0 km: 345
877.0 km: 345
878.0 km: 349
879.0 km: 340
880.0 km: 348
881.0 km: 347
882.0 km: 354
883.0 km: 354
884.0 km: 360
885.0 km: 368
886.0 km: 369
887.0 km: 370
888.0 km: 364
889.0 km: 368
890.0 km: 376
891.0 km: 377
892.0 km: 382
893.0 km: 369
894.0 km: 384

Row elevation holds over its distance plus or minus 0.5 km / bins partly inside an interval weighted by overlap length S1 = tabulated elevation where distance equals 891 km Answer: 377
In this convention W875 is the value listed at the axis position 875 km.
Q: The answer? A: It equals 356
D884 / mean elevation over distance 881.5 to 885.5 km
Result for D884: 359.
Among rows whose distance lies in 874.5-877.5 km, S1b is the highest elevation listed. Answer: 356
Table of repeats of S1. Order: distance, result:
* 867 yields 363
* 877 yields 345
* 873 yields 353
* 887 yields 370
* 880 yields 348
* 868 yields 346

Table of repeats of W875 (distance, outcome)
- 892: 382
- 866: 370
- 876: 345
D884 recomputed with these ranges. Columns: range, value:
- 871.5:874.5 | 352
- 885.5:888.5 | 368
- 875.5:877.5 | 345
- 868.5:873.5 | 354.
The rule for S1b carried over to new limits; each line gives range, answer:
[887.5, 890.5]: 376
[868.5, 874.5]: 367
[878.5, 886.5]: 369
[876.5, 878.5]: 349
